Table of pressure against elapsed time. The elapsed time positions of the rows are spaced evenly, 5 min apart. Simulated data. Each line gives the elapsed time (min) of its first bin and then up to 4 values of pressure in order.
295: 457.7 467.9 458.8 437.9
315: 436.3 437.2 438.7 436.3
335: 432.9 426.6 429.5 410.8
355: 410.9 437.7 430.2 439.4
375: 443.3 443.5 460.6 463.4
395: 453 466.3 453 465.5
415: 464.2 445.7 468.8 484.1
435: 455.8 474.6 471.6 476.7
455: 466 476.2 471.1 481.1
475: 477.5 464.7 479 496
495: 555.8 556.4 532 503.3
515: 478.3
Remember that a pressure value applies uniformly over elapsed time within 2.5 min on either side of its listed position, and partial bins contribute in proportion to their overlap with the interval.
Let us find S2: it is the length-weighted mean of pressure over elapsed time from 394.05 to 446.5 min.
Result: 464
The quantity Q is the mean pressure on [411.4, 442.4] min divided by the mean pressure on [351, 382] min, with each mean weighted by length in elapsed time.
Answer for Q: 1.1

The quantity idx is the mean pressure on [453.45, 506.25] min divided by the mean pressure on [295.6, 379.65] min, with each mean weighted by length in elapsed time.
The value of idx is 1.1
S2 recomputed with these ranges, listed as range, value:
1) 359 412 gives 451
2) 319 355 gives 429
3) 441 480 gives 474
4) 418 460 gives 469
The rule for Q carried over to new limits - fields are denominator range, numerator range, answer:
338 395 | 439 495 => 1.10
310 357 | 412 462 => 1.09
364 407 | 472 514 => 1.12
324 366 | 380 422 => 1.07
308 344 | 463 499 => 1.13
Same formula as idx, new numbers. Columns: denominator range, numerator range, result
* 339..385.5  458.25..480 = 1.10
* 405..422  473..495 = 1.07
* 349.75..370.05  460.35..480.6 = 1.11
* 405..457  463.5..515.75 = 1.07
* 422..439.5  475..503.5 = 1.08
